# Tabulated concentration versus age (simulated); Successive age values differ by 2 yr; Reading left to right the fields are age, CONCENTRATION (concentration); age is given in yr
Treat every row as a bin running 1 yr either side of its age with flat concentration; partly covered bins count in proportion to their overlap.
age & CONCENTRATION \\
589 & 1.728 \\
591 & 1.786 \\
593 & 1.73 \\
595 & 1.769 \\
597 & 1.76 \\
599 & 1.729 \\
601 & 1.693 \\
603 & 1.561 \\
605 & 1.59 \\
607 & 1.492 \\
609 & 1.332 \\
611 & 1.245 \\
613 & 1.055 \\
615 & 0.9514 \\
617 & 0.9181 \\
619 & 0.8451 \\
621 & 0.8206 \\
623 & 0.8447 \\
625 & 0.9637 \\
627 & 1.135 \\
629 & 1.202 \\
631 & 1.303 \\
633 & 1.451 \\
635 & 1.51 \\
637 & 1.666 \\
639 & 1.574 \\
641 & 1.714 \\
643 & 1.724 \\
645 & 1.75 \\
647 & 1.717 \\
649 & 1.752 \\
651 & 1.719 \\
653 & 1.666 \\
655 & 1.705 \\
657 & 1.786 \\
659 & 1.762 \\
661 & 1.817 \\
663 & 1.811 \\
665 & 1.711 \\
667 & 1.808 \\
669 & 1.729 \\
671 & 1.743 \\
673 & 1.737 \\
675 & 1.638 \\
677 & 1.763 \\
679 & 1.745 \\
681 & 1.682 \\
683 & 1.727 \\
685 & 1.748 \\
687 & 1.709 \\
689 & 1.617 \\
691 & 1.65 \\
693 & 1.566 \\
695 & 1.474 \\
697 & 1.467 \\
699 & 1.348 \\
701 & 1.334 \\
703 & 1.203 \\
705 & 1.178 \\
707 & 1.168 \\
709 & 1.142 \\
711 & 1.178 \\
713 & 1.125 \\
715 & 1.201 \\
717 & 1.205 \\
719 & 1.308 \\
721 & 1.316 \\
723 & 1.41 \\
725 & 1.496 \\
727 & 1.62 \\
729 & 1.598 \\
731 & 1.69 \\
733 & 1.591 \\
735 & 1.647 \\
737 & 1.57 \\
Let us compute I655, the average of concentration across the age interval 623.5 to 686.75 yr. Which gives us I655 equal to 1.63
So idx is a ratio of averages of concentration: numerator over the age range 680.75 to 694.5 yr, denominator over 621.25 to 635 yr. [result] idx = 1.44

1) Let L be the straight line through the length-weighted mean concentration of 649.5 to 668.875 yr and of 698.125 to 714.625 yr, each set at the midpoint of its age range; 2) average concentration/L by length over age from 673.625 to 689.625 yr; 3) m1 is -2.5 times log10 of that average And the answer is -0.15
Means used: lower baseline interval 1.75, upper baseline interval 1.21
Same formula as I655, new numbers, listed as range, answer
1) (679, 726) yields 1.41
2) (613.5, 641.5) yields 1.2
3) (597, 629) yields 1.23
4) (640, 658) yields 1.73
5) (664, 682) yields 1.73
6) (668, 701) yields 1.64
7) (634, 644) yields 1.64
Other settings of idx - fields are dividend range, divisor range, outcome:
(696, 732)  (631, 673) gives 0.79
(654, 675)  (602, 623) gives 1.51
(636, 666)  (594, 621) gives 1.27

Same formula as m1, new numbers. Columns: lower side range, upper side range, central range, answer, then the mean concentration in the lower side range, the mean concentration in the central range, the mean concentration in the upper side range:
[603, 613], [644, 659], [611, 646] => 0.236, 1.39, 1.26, 1.73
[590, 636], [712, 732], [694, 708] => 0.060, 1.33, 1.31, 1.4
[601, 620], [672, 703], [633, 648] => -0.191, 1.25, 1.65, 1.6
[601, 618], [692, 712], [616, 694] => -0.196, 1.29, 1.56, 1.31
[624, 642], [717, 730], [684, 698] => -0.132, 1.39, 1.6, 1.44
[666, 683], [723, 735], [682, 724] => 0.196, 1.73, 1.38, 1.59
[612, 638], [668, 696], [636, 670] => -0.234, 1.13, 1.73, 1.68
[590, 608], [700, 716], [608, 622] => 0.492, 1.68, 1.02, 1.19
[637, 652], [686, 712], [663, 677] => -0.119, 1.7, 1.74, 1.39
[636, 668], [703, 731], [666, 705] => -0.059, 1.73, 1.6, 1.31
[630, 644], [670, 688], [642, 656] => -0.072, 1.56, 1.72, 1.72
